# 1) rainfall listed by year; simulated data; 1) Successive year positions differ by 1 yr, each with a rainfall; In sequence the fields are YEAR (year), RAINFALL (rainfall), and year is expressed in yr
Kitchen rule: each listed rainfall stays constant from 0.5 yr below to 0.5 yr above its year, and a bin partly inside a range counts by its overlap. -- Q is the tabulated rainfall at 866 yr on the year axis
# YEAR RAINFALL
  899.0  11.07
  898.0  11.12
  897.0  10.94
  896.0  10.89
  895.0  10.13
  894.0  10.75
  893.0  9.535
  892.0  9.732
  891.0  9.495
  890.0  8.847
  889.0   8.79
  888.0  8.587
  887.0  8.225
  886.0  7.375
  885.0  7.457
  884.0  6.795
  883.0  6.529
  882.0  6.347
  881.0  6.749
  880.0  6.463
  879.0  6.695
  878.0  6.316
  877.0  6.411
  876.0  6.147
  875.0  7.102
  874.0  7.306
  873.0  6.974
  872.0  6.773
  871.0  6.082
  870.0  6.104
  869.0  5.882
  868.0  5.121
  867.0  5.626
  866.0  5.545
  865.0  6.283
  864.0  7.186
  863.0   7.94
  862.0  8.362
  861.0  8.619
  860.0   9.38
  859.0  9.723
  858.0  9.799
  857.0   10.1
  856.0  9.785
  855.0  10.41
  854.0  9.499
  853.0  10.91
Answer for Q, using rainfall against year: 5.545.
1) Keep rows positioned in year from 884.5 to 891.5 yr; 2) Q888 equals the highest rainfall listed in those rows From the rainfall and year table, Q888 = 9.495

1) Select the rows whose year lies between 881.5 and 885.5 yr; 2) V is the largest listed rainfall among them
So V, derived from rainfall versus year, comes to 7.457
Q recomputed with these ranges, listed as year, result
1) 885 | 7.457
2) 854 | 9.499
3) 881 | 6.749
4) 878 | 6.316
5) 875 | 7.102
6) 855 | 10.41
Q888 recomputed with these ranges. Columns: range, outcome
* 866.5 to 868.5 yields 5.626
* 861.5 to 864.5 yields 8.362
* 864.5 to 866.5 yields 6.283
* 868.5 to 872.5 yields 6.773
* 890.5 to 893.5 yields 9.732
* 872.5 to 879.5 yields 7.306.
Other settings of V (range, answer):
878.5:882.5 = 6.749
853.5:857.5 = 10.41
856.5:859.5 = 10.1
